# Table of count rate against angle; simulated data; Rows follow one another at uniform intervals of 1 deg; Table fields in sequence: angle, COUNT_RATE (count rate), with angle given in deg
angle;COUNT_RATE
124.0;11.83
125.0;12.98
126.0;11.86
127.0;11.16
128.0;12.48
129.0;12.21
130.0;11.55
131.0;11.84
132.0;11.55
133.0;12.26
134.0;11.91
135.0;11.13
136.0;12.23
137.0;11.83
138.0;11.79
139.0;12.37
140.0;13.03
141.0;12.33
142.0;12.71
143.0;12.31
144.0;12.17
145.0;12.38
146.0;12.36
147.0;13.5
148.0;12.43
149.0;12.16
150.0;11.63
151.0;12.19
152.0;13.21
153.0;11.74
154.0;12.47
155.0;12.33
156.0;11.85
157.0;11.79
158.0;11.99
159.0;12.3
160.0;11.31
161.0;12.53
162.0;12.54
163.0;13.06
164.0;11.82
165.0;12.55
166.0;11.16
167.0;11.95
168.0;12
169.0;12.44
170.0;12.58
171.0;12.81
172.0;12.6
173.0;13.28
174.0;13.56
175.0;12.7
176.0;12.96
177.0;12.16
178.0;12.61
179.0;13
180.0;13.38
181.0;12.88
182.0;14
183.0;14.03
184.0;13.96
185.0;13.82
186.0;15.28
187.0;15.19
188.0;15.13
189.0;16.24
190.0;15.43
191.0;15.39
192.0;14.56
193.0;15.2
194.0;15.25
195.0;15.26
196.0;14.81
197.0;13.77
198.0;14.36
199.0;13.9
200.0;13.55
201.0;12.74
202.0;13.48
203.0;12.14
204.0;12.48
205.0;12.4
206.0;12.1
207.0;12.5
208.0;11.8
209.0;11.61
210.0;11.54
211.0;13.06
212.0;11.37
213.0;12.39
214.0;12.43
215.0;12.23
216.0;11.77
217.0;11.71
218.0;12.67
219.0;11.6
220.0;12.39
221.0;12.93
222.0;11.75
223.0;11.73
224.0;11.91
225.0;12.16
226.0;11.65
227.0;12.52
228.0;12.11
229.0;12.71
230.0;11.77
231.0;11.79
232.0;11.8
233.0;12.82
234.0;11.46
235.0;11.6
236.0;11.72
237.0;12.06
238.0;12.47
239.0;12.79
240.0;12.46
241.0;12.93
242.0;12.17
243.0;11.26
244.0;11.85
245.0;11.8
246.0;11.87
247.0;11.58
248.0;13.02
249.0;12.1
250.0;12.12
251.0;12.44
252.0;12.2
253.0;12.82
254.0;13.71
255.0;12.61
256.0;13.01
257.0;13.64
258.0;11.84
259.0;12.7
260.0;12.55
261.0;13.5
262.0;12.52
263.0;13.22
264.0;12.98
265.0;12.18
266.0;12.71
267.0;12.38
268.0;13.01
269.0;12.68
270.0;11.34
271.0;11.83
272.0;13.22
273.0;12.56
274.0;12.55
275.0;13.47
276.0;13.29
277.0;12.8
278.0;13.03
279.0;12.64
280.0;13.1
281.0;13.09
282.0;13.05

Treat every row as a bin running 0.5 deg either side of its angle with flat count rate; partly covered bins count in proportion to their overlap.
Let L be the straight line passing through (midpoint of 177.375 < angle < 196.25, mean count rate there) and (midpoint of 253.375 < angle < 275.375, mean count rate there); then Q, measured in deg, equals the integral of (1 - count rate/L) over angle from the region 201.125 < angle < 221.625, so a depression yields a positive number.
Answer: 2.5 deg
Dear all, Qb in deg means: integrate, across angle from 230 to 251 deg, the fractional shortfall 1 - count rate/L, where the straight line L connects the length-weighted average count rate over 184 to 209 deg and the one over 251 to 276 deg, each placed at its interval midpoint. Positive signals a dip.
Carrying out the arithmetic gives 1.7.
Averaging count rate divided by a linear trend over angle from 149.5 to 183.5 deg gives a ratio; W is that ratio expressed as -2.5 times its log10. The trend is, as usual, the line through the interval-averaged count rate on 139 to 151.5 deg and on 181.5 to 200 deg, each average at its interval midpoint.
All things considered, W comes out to 0.08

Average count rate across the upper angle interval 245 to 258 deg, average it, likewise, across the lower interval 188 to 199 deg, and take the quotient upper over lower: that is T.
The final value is 0.8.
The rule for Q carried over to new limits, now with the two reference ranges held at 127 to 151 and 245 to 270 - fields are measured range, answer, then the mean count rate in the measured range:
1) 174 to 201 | -3.95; 14.1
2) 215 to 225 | 0.32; 12.1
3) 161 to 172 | -0.05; 12.3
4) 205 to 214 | 0.24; 12.1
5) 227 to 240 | 0.40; 12.1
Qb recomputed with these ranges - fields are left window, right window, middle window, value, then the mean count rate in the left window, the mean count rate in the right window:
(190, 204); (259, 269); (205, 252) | 4.9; 14.2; 12.8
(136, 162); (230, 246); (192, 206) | -1.9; 12.3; 12.1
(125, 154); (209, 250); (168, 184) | -1.1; 12.2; 12.1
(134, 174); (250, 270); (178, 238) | -2.4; 12.3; 12.7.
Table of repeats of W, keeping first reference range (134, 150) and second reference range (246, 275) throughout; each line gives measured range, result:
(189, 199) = -0.20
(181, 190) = -0.18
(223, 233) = 0.04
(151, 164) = 0.01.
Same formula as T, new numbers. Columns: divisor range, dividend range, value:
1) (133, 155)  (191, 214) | 1.08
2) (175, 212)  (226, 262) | 0.91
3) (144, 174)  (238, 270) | 1.02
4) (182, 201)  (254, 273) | 0.87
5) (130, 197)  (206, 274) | 0.95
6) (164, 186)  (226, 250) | 0.94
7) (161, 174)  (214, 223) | 0.97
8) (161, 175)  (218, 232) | 0.97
